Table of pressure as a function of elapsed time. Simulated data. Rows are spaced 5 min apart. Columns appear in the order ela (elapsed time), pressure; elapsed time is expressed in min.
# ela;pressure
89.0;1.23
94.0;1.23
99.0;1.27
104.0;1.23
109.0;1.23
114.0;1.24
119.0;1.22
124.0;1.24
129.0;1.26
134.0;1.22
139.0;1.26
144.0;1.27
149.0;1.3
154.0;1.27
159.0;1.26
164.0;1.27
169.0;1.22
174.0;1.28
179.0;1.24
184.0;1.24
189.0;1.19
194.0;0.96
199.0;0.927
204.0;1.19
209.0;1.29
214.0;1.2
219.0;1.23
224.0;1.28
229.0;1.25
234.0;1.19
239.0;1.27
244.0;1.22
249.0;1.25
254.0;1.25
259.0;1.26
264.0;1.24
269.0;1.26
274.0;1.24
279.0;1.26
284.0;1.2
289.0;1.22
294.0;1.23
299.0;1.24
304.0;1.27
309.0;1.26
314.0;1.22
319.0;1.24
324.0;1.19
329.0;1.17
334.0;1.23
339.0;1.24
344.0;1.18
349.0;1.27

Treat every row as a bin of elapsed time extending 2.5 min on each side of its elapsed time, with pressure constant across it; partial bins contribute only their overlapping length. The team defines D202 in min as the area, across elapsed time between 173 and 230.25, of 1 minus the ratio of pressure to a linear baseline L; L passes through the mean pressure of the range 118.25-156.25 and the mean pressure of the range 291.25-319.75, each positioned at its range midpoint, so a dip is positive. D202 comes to 3.0 min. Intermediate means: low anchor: 1.26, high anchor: 1.24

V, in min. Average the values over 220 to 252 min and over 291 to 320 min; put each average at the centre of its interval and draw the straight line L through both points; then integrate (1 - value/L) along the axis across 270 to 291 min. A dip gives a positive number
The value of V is 0.18 min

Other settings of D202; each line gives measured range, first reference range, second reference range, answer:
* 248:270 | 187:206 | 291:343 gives -2.0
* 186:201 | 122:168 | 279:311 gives 2.6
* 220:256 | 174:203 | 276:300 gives -2.0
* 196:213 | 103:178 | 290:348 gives 1.5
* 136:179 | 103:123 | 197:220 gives -2.2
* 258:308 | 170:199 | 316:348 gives -2.0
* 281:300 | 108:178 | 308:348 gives 0.0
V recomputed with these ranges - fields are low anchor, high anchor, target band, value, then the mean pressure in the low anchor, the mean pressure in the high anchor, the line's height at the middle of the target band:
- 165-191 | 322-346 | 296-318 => -0.7 min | 1.24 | 1.2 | 1.21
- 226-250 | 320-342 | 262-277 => -0.2 min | 1.24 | 1.21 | 1.23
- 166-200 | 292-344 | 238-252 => -0.6 min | 1.16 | 1.23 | 1.19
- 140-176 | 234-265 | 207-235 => 0.2 min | 1.27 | 1.24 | 1.25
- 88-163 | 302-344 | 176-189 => 0.1 min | 1.25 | 1.22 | 1.24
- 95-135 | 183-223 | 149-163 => -0.8 min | 1.24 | 1.15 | 1.2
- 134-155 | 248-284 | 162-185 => 0.2 min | 1.27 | 1.25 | 1.26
